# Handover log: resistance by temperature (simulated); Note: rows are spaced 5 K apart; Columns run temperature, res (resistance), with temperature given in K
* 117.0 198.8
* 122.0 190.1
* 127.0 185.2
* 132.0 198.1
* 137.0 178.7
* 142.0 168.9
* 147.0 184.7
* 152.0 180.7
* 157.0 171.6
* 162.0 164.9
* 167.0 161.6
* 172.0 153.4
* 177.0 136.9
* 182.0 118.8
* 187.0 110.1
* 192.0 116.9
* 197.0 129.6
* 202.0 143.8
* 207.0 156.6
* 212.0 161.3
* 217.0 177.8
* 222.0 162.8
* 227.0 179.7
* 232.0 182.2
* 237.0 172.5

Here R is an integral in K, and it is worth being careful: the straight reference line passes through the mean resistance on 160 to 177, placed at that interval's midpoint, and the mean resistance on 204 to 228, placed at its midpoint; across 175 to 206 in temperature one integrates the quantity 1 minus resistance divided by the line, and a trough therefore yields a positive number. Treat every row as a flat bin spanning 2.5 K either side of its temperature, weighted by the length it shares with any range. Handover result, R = 6.50 K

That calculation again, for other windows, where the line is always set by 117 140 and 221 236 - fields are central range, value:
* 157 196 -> 9.26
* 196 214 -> 3.01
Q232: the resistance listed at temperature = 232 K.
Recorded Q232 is 182.2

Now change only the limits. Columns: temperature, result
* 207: 156.6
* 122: 190.1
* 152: 180.7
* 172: 153.4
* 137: 178.7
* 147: 184.7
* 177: 136.9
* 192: 116.9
